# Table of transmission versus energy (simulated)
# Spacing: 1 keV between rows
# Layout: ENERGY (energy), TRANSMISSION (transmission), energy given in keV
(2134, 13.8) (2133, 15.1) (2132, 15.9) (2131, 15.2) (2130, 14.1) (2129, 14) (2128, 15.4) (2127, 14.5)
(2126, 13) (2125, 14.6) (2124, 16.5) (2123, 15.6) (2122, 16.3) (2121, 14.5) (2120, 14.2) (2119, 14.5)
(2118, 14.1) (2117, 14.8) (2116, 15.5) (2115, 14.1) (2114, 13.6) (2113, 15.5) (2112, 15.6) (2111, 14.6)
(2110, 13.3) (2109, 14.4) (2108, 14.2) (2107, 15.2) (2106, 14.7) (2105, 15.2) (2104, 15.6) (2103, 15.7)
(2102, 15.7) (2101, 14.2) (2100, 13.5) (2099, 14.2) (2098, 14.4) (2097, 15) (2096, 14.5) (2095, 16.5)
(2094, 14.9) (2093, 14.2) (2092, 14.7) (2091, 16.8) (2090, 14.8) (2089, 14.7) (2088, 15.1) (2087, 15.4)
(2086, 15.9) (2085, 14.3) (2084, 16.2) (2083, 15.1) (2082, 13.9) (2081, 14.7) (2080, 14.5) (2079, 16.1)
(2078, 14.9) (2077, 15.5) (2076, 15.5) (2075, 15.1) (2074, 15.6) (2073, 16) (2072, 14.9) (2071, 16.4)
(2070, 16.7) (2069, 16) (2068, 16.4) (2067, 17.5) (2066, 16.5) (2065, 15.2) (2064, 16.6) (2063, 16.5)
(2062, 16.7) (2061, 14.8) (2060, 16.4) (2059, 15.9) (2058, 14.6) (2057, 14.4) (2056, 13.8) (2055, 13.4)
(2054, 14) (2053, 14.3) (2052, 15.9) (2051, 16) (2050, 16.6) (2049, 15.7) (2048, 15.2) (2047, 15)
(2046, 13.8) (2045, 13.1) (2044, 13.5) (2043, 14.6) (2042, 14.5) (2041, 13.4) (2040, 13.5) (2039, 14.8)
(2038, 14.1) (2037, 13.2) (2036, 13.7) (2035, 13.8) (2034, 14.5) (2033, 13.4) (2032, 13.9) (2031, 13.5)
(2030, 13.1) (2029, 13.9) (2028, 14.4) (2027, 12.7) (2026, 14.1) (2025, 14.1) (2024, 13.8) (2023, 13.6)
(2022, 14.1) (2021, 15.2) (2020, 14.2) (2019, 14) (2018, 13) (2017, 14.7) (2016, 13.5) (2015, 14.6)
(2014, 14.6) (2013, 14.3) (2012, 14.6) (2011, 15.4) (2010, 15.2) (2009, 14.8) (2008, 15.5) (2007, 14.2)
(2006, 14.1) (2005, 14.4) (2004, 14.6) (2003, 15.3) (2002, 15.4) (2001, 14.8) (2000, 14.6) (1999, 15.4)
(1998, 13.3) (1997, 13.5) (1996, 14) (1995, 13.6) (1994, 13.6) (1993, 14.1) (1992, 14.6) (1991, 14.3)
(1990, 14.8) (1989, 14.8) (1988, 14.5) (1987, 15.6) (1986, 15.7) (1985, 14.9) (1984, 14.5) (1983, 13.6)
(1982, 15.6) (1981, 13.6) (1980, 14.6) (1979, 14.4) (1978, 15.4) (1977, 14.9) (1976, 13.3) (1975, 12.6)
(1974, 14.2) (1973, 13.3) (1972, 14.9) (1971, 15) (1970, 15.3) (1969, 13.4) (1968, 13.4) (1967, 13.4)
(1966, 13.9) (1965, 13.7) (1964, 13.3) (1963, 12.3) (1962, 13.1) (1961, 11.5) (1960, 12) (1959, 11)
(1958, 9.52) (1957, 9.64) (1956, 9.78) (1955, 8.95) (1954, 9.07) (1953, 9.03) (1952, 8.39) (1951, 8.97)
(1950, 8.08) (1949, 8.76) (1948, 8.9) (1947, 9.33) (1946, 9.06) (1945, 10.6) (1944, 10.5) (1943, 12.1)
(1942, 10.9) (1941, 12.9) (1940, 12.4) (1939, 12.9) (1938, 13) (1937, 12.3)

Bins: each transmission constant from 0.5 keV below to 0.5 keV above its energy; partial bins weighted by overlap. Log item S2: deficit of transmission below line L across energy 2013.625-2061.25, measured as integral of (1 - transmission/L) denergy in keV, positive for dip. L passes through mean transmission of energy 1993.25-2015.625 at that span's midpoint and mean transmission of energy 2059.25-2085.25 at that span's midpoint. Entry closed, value 2.6 keV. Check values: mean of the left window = 14.5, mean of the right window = 15.7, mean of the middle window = 14.3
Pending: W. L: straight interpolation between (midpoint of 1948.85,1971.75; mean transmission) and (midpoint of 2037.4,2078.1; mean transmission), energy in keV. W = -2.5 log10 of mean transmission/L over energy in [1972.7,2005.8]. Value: -0.150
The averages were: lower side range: 11.4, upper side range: 15.2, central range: 14.4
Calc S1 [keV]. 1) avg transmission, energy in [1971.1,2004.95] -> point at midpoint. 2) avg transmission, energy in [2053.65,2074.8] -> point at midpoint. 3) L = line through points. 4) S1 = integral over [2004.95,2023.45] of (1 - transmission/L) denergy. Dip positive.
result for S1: 0.5 keV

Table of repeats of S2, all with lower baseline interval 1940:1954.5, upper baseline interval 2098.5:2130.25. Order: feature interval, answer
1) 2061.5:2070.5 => -2.1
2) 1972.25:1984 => -3.7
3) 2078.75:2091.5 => -1.2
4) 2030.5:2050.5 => -2.6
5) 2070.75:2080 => -1.3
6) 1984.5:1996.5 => -3.7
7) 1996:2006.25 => -2.8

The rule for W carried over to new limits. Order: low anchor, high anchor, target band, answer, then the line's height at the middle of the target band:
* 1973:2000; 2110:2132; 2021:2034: 0.05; 14.5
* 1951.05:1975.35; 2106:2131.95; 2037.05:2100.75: -0.09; 13.9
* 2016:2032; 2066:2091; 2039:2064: -0.01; 14.7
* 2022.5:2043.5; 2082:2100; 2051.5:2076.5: -0.08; 14.5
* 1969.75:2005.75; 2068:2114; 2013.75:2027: 0.05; 14.7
